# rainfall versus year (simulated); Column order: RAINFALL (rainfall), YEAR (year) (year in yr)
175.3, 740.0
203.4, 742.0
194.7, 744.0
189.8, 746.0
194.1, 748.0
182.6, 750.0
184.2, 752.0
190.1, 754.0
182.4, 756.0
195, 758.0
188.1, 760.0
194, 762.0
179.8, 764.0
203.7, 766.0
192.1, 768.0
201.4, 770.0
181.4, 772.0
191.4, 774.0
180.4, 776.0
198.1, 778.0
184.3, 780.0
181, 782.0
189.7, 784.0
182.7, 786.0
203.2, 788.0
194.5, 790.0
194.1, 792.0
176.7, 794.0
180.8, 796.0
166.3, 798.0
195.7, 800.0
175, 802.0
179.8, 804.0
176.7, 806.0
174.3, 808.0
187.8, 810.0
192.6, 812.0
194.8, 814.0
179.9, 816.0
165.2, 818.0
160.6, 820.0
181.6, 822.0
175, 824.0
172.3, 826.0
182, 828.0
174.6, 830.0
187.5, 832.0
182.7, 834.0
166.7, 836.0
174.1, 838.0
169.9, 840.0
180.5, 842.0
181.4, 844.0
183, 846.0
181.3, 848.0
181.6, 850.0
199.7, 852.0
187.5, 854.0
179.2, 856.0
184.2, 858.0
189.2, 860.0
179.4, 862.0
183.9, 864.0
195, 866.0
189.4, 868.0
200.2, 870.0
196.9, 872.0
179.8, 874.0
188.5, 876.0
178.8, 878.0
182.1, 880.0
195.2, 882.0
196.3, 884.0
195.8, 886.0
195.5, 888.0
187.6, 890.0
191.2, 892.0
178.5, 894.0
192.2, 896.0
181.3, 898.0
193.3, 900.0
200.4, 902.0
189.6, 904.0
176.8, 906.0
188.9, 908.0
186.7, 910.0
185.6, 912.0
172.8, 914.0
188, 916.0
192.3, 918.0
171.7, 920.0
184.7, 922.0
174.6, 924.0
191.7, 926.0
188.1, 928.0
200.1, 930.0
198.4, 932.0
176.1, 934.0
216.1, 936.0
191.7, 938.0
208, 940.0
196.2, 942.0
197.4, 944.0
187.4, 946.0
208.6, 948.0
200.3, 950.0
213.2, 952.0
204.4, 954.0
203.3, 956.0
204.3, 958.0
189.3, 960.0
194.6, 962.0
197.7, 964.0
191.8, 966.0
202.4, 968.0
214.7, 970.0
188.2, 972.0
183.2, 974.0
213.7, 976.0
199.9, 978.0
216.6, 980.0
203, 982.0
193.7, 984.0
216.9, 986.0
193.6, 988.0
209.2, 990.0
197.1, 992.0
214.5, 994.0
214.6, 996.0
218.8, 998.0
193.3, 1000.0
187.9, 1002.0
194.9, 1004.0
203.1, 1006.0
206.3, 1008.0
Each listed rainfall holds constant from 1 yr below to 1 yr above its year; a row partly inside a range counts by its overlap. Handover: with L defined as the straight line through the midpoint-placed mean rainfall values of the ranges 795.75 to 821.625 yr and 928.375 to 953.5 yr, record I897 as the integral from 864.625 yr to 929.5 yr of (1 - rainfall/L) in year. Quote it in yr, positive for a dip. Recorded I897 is 1.6 yr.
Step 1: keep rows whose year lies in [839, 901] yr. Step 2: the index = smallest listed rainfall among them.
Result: 169.9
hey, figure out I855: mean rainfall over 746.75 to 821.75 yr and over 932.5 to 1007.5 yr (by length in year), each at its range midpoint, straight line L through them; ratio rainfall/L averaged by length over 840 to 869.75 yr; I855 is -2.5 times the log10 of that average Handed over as 0.04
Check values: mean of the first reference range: 186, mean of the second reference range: 201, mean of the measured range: 185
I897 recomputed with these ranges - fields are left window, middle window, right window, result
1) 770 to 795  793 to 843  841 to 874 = 2.6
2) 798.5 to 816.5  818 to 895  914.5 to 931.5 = 0.5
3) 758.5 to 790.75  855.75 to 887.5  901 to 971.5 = 0.6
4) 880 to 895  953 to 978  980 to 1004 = 0.2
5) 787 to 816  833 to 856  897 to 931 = 0.6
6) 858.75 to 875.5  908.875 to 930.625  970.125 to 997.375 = 1.2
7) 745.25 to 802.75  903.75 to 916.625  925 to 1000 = 0.9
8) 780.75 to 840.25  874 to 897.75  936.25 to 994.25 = 0.3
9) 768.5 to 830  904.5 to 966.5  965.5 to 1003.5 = 1.5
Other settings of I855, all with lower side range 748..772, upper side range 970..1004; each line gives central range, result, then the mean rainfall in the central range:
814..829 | 0.108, 175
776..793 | 0.007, 190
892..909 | 0.057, 188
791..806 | 0.066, 181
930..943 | 0.011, 198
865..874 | 0.015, 194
